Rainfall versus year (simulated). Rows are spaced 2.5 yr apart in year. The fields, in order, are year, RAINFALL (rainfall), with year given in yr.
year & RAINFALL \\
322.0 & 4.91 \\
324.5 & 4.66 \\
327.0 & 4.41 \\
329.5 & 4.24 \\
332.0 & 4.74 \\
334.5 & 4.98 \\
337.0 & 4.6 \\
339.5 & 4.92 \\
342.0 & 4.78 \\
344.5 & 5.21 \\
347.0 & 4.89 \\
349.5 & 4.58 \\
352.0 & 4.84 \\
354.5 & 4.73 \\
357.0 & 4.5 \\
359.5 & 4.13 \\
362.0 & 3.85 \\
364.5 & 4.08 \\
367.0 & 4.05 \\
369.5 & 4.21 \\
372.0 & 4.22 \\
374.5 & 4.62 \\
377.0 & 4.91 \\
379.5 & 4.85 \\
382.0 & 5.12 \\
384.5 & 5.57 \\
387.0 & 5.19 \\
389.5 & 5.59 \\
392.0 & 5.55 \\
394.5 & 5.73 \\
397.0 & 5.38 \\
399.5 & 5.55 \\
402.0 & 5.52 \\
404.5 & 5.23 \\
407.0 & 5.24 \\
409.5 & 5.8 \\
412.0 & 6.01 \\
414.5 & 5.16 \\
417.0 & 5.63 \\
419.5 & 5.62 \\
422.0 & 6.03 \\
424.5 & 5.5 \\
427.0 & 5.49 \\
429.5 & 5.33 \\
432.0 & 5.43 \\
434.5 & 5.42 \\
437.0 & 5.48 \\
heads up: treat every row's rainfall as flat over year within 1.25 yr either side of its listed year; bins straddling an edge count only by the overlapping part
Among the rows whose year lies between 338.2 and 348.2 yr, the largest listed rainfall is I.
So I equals 5.21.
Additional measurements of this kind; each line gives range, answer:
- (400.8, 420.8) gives 6.01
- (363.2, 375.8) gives 4.62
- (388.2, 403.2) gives 5.73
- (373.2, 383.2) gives 5.12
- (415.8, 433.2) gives 6.03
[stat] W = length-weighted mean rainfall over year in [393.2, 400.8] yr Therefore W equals 5.55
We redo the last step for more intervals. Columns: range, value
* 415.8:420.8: 5.63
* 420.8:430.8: 5.58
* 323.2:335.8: 4.61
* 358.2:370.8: 4.07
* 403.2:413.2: 5.57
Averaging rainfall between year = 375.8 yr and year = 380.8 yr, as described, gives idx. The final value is 4.88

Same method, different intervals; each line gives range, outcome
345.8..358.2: 4.71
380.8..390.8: 5.37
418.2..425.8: 5.71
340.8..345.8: 5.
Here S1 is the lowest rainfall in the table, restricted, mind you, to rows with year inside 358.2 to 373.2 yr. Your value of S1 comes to 3.85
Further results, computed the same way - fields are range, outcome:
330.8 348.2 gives 4.6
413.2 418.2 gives 5.16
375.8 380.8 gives 4.85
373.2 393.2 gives 4.62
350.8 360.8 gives 4.13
